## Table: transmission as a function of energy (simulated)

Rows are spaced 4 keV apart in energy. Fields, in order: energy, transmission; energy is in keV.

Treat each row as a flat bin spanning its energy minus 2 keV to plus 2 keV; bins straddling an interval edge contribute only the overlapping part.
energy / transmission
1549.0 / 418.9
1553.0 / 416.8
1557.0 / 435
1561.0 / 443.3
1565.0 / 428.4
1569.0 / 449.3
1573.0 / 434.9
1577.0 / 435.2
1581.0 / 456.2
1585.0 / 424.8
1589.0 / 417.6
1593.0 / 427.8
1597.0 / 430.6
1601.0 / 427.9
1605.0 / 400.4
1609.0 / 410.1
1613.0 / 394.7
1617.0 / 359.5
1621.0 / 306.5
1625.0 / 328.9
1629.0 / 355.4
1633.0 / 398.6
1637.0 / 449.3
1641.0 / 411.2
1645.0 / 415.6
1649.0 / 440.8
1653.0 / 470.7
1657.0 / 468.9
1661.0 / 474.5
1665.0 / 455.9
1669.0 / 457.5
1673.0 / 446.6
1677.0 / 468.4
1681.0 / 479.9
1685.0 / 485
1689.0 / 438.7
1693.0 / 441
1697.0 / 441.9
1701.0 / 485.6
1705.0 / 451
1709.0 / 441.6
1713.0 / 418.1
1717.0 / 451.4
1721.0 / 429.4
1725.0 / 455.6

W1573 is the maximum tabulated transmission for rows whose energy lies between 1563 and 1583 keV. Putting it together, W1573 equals 456.2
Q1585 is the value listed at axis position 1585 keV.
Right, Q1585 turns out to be 424.8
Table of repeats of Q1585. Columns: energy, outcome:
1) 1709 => 441.6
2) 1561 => 443.3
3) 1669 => 457.5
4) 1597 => 430.6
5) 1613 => 394.7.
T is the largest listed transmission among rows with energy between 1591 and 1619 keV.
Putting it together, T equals 430.6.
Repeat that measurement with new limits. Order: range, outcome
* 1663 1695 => 485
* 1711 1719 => 451.4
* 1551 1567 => 443.3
